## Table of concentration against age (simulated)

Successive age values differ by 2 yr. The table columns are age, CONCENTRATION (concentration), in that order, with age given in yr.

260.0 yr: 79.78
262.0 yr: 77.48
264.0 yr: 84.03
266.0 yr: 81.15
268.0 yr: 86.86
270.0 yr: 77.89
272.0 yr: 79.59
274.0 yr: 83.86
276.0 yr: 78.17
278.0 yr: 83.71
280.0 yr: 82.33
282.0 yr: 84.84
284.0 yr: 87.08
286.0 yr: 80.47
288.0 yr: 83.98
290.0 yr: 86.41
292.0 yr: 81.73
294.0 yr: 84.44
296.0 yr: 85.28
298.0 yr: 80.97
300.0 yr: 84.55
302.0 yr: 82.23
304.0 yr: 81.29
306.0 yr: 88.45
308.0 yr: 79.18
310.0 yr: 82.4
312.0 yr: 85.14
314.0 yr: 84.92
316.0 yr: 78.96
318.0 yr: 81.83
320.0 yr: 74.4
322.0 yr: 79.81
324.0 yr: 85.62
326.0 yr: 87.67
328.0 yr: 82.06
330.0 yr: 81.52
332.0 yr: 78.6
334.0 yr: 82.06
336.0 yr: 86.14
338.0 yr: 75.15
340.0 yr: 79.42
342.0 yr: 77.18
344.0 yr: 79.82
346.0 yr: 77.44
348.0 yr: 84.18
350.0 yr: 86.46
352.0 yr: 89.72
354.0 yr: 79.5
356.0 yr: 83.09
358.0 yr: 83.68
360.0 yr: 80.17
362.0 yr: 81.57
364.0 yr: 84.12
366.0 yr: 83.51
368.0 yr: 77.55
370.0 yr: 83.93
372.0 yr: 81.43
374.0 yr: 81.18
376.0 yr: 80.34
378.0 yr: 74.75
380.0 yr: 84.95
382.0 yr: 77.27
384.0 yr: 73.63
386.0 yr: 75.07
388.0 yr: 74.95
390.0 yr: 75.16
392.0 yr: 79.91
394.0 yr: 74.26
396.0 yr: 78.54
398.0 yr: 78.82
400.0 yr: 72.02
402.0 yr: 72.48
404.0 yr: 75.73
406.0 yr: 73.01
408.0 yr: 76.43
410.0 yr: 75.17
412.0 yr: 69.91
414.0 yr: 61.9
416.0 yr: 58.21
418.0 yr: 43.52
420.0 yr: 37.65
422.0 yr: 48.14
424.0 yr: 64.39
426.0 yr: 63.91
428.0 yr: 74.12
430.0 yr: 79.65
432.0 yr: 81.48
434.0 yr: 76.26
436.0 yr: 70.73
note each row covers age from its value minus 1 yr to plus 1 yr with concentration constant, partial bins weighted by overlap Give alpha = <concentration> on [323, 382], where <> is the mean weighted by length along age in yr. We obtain 81.7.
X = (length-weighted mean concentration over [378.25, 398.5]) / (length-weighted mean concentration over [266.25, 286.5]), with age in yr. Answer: 0.9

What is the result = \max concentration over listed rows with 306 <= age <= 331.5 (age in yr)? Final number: 88.45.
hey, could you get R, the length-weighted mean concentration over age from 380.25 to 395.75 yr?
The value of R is 76.3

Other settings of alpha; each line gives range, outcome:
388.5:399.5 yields 77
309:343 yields 81.3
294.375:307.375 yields 83.7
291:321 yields 82.4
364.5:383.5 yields 80.5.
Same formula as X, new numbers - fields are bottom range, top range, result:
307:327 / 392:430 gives 0.82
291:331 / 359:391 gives 0.96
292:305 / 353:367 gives 0.99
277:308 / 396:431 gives 0.79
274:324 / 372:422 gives 0.87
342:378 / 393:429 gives 0.81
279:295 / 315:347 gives 0.96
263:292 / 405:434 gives 0.79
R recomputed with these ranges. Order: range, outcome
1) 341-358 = 82.3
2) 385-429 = 68.3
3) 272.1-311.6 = 83.2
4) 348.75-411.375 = 78.9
